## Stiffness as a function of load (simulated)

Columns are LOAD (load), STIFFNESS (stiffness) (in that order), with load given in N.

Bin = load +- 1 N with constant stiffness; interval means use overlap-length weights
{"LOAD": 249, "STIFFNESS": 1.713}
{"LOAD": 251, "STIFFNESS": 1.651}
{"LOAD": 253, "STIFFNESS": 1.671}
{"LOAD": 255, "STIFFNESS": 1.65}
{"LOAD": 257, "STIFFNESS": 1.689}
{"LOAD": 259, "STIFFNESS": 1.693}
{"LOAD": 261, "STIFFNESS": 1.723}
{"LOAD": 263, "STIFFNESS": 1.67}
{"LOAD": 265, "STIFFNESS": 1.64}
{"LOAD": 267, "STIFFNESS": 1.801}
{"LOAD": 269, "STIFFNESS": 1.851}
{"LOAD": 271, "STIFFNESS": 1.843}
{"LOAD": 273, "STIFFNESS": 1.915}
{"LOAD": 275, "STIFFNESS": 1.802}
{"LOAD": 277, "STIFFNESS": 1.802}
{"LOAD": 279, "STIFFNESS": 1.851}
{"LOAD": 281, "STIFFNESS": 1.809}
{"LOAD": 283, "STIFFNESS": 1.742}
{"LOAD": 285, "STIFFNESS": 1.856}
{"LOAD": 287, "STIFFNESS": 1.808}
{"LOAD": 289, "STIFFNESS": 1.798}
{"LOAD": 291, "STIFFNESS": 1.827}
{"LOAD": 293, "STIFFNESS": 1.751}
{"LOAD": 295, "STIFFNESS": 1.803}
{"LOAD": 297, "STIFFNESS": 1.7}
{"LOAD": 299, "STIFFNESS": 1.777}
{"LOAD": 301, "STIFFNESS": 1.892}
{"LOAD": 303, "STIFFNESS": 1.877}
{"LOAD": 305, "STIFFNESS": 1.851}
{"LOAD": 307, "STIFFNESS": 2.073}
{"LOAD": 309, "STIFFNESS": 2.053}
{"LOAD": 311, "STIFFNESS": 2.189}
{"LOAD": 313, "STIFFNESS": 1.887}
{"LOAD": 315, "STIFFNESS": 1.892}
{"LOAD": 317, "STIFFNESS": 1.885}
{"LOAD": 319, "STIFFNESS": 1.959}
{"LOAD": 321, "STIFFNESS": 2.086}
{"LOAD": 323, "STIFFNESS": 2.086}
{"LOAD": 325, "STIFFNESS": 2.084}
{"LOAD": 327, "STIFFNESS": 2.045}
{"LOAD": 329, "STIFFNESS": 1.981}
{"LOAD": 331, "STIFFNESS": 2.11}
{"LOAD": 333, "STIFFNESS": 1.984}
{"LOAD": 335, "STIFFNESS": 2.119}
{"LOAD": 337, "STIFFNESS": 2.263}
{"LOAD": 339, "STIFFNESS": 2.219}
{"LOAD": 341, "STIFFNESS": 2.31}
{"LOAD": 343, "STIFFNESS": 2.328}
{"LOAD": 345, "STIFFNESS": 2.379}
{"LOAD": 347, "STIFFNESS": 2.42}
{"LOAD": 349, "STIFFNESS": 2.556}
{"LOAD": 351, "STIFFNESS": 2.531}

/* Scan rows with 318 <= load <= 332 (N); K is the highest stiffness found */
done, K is 2.11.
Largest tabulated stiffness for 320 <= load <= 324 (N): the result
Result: 2.086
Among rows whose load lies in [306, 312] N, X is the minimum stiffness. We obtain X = 2.053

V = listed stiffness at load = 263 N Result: 1.67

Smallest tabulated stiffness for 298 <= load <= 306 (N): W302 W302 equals 1.777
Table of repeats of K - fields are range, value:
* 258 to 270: 1.851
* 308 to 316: 2.189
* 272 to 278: 1.915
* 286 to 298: 1.827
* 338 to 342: 2.31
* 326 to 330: 2.045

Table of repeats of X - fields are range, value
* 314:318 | 1.885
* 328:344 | 1.981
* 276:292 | 1.742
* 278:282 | 1.809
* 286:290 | 1.798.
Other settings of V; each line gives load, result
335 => 2.119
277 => 1.802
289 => 1.798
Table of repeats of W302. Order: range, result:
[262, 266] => 1.64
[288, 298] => 1.7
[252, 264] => 1.65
